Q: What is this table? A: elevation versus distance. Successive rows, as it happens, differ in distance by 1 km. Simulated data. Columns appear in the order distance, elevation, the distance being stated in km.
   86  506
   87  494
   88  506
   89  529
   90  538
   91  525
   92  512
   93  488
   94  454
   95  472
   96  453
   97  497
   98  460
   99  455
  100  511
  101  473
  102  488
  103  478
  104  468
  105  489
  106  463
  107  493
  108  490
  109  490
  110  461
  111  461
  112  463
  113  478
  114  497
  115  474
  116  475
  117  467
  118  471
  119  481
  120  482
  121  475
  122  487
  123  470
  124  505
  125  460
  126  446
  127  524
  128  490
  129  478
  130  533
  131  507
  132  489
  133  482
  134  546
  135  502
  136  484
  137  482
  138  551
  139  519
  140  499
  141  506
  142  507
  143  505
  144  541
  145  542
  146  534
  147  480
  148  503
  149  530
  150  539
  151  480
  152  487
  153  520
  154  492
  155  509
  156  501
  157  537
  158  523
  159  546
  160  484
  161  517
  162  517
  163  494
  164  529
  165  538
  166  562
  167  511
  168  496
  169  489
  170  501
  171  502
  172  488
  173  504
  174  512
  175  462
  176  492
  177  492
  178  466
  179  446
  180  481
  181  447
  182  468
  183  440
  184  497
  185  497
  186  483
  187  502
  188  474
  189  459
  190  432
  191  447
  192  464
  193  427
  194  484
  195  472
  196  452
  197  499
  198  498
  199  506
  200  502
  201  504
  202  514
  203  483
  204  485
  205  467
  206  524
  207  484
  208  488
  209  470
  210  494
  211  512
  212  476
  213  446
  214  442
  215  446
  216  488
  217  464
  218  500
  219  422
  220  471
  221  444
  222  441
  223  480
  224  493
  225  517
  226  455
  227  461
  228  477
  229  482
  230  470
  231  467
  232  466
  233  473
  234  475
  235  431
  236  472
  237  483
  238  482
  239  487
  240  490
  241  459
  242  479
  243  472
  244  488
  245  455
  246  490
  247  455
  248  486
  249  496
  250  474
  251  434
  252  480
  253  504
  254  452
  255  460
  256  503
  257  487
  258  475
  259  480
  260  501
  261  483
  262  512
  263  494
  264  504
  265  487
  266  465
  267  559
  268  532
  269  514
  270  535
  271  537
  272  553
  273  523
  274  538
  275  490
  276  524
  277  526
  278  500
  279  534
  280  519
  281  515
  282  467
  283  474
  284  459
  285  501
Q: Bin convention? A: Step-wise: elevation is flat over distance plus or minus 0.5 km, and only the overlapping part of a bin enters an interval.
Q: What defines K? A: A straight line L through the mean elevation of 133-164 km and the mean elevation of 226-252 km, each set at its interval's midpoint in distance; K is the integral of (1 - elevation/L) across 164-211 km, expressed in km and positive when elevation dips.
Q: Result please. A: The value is 0.9 km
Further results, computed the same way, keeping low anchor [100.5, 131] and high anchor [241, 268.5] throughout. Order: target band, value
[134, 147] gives -0.9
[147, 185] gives -1.4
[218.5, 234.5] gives 0.5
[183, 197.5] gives 0.4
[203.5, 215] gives 0.1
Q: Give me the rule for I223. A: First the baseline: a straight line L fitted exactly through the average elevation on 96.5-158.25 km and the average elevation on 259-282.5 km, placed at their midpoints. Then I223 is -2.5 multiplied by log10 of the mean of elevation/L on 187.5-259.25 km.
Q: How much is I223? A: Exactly 0.07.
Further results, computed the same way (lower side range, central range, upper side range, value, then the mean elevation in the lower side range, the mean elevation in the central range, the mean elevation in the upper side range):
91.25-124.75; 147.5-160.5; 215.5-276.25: -0.068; 478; 512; 485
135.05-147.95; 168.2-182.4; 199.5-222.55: 0.027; 512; 483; 477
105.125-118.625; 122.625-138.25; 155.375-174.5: -0.016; 476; 496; 513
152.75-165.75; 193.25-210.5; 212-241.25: -0.006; 517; 489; 469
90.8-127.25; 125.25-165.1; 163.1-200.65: -0.061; 479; 509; 485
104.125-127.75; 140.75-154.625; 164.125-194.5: -0.069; 478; 512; 483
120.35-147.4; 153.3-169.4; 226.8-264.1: -0.043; 502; 516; 477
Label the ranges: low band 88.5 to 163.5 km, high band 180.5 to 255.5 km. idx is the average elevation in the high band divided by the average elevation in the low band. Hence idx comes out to 1.0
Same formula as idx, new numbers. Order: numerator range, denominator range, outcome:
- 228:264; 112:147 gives 0.96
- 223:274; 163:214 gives 1.00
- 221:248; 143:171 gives 0.92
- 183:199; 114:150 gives 0.95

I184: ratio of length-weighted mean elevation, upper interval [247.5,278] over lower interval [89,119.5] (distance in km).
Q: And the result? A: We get 1.04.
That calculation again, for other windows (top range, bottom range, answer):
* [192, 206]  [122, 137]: 0.98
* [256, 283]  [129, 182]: 1.01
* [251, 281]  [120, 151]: 1.00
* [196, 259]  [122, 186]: 0.95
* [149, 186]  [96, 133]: 1.04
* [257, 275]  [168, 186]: 1.06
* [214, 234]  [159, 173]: 0.92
